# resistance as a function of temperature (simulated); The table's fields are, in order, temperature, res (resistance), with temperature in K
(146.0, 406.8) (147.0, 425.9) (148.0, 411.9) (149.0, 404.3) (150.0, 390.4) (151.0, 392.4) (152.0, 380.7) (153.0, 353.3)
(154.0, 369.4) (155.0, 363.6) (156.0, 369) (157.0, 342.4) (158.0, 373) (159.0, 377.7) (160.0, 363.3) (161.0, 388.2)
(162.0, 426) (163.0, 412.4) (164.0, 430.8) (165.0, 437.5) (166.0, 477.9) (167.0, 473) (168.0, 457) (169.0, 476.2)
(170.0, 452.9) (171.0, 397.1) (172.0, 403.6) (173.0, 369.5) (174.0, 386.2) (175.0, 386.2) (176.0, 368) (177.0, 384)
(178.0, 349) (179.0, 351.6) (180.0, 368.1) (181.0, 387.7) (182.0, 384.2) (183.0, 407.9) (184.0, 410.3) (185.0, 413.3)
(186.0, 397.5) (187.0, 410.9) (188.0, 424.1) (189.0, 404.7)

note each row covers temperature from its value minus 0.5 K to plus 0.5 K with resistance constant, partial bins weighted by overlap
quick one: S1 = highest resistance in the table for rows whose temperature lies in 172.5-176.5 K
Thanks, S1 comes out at 386.2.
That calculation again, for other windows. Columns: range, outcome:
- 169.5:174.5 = 452.9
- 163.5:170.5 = 477.9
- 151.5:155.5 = 380.7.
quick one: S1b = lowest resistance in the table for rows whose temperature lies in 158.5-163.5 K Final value 363.3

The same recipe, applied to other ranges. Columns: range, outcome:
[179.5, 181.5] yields 368.1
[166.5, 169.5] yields 457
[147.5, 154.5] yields 353.3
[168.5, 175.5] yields 369.5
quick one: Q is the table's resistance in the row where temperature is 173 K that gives 369.5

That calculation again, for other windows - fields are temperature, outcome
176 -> 368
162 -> 426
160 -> 363.3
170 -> 452.9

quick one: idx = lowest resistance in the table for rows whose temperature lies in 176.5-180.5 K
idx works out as 349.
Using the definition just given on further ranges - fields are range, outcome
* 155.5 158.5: 342.4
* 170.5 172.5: 397.1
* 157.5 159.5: 373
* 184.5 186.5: 397.5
